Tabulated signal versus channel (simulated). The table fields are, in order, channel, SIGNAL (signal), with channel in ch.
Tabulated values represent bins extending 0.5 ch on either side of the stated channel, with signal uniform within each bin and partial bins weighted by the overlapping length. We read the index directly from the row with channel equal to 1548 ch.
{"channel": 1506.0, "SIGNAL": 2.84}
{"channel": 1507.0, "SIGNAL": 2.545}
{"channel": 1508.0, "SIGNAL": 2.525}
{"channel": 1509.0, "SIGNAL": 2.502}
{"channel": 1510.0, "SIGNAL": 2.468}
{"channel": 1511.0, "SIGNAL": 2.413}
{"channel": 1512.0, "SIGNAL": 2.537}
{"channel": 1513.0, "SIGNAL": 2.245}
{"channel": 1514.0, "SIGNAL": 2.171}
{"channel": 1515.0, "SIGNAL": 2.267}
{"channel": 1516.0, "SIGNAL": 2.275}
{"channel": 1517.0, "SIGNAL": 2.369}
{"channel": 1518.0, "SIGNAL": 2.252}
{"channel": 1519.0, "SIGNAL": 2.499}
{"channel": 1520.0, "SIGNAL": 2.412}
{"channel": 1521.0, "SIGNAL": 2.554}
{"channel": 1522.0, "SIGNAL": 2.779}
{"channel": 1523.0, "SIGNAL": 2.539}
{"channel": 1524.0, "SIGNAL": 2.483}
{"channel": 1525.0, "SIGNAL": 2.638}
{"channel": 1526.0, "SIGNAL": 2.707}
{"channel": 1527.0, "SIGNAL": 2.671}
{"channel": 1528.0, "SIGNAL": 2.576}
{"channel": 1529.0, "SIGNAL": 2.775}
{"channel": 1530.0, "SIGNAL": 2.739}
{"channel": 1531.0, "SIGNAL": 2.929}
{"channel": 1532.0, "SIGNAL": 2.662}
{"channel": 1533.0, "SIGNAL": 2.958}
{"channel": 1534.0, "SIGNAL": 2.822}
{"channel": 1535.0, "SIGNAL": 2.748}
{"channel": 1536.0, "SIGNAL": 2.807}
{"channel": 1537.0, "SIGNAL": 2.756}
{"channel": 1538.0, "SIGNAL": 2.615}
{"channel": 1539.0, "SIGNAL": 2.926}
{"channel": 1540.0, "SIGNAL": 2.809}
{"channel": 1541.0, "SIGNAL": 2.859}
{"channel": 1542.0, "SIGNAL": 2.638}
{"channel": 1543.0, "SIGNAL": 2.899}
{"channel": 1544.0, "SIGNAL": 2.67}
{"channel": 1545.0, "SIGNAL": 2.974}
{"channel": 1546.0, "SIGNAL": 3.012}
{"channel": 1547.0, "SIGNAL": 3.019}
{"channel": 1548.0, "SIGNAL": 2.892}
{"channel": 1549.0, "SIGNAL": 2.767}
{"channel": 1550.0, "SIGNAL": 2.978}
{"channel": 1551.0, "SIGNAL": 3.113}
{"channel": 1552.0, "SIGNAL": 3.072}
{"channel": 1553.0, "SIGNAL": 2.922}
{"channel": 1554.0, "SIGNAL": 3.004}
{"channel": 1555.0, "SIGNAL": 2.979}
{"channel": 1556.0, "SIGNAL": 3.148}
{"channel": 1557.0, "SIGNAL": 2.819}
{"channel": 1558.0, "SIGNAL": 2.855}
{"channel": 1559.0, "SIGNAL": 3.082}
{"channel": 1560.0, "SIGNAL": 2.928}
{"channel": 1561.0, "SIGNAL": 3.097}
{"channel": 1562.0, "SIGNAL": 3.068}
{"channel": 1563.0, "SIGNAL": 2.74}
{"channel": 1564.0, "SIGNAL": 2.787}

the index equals 2.892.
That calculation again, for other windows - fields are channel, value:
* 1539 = 2.926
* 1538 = 2.615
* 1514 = 2.171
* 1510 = 2.468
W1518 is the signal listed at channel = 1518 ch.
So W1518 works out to 2.252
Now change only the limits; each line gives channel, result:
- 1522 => 2.779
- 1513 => 2.245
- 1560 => 2.928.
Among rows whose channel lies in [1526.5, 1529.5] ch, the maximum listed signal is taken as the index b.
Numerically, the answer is 2.775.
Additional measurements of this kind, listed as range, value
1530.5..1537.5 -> 2.958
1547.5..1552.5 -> 3.113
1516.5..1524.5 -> 2.779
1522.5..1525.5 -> 2.638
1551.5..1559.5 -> 3.148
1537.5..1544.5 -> 2.926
